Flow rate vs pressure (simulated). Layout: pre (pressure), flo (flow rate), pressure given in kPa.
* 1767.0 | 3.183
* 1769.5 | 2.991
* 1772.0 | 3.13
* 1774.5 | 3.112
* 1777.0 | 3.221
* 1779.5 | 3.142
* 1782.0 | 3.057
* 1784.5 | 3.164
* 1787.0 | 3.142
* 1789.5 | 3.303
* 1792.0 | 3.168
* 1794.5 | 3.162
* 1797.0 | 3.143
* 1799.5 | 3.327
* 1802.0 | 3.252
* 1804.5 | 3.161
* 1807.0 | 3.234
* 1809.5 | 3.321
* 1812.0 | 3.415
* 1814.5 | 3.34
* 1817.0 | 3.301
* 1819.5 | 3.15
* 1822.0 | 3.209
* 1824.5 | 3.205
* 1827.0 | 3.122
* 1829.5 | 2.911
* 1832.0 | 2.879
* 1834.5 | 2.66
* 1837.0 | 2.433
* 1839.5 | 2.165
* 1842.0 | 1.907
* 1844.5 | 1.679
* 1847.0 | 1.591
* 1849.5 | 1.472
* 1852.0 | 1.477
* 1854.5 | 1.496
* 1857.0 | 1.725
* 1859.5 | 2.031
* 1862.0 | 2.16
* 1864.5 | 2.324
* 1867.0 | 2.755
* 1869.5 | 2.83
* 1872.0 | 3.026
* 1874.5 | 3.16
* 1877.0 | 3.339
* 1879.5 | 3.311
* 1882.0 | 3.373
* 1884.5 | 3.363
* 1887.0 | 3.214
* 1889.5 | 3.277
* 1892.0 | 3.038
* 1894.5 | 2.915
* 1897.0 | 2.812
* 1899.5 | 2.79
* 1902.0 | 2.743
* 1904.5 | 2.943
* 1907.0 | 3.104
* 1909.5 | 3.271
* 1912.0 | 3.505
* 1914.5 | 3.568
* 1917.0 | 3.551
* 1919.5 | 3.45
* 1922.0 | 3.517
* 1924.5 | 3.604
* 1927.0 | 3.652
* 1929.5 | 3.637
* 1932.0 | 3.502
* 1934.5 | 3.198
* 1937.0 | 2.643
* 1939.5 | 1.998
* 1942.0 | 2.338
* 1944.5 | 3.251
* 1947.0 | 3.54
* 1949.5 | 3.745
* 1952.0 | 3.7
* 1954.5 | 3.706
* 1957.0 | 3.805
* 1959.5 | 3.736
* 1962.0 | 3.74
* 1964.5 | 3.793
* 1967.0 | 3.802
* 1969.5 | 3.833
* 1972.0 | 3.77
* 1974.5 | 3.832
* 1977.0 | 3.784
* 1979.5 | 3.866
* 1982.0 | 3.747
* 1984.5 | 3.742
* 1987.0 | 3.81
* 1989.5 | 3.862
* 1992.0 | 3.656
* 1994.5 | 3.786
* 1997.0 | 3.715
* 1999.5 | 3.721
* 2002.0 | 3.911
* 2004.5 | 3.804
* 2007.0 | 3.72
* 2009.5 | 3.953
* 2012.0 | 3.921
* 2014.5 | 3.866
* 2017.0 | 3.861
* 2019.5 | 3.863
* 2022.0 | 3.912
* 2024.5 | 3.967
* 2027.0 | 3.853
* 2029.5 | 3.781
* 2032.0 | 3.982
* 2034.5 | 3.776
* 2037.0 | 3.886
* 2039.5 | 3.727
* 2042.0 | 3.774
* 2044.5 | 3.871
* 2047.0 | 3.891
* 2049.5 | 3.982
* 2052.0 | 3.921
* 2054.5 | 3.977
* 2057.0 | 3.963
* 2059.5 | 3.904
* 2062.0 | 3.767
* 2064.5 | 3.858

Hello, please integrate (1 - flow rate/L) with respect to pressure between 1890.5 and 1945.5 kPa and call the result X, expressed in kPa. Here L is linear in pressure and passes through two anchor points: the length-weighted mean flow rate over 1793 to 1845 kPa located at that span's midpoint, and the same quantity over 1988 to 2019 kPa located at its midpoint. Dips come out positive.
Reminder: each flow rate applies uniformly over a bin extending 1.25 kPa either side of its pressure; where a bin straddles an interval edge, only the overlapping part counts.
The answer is 4.6 kPa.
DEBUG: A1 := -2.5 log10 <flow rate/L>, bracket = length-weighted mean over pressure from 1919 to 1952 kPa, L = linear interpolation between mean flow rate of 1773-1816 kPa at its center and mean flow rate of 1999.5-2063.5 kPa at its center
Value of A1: 0.11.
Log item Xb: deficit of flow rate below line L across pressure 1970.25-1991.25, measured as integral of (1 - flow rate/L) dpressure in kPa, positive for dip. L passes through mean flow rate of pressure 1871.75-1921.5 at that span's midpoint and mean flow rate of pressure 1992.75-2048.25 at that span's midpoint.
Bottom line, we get -1.0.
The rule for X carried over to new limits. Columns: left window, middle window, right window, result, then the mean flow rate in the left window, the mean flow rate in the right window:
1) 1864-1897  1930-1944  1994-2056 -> 2.4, 3.08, 3.86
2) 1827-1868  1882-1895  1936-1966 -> -2.9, 2.13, 3.34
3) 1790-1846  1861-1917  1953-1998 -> 4.7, 2.96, 3.78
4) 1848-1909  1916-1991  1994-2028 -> -4.3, 2.7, 3.85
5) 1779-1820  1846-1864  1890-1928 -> 8.3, 3.23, 3.23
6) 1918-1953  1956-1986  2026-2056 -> -2.7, 3.27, 3.87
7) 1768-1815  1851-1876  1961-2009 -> 8.1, 3.2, 3.79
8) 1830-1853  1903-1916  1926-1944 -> -2.5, 2.06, 3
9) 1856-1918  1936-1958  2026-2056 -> 0.9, 2.97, 3.87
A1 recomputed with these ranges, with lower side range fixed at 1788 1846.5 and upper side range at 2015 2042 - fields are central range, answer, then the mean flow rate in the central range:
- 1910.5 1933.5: -0.045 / 3.55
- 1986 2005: -0.019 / 3.78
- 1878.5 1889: -0.024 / 3.31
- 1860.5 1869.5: 0.273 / 2.46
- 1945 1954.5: -0.034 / 3.64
